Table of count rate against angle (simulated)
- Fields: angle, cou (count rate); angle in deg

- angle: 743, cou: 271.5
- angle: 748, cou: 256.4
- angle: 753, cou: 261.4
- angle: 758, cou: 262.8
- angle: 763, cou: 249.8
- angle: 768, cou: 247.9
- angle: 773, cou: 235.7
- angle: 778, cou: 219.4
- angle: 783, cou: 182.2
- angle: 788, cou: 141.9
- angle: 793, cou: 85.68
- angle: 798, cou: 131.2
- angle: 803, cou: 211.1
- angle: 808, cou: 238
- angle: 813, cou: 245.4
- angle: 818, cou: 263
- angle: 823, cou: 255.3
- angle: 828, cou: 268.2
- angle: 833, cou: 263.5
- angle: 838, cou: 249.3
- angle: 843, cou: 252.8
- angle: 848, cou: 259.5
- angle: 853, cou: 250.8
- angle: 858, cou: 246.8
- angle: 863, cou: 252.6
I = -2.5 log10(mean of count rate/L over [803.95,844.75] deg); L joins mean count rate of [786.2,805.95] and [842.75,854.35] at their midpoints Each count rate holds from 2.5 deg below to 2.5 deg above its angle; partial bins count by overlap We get -0.245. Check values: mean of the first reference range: 145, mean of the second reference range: 255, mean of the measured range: 253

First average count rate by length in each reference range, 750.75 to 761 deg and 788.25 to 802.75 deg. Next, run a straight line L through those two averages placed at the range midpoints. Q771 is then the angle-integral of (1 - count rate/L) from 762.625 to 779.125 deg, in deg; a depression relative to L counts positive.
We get -2.1 deg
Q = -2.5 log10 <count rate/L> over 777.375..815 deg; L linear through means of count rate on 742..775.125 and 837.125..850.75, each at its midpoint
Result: 0.38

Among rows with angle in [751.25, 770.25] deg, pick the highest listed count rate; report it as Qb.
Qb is 262.8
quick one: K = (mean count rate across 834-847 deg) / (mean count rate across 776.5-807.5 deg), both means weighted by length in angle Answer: 1.5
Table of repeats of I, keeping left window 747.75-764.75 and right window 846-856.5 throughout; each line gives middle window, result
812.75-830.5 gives -0.018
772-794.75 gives 0.438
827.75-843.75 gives -0.012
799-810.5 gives 0.203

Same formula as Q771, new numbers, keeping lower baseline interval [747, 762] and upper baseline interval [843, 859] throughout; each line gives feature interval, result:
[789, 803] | 6.89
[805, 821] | 0.48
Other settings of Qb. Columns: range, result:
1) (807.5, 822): 263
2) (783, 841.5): 268.2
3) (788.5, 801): 131.2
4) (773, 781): 235.7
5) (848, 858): 259.5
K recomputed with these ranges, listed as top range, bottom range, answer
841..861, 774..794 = 1.50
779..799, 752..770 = 0.56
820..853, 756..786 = 1.12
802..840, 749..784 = 1.04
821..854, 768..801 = 1.49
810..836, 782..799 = 1.97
